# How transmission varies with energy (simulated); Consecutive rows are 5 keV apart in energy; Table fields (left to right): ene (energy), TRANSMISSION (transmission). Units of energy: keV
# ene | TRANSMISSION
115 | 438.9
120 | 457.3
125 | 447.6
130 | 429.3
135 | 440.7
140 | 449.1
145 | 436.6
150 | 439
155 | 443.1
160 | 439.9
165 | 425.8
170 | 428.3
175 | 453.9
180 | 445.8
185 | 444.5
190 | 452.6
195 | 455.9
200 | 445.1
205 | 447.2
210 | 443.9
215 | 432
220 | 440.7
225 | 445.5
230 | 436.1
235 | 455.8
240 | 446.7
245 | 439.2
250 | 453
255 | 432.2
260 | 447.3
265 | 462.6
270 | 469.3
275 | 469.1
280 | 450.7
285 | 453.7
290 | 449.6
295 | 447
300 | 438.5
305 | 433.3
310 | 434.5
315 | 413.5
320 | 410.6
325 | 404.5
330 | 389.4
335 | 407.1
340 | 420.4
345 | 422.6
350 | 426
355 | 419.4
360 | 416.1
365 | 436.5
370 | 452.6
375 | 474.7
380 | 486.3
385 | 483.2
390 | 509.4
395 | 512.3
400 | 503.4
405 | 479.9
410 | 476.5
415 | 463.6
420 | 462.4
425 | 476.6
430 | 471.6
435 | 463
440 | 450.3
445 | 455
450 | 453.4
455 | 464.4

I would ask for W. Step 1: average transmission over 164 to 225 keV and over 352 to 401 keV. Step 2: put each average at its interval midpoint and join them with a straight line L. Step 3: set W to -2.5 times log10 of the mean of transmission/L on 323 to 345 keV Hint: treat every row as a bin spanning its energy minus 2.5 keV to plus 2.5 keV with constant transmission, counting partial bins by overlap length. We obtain 0.14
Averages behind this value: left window 444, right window 468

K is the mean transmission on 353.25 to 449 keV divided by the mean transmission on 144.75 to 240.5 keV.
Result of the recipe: 1.06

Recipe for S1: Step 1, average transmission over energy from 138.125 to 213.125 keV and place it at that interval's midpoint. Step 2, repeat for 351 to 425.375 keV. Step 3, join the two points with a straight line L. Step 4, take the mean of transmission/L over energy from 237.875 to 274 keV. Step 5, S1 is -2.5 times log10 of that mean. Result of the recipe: 0.01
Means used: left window 443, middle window 451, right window 469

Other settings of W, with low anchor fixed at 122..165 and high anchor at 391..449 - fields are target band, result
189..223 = 0.007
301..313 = 0.065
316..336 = 0.149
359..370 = 0.082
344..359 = 0.107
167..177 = 0.009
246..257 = 0.026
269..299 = 0.006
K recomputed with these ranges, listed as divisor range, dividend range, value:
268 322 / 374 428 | 1.09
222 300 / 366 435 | 1.07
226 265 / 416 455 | 1.04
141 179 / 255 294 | 1.04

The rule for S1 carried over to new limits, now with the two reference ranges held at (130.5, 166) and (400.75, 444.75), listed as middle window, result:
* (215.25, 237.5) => 0.01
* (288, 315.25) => 0.04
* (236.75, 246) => 0.01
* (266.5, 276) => -0.04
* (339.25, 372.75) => 0.08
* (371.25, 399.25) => -0.06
